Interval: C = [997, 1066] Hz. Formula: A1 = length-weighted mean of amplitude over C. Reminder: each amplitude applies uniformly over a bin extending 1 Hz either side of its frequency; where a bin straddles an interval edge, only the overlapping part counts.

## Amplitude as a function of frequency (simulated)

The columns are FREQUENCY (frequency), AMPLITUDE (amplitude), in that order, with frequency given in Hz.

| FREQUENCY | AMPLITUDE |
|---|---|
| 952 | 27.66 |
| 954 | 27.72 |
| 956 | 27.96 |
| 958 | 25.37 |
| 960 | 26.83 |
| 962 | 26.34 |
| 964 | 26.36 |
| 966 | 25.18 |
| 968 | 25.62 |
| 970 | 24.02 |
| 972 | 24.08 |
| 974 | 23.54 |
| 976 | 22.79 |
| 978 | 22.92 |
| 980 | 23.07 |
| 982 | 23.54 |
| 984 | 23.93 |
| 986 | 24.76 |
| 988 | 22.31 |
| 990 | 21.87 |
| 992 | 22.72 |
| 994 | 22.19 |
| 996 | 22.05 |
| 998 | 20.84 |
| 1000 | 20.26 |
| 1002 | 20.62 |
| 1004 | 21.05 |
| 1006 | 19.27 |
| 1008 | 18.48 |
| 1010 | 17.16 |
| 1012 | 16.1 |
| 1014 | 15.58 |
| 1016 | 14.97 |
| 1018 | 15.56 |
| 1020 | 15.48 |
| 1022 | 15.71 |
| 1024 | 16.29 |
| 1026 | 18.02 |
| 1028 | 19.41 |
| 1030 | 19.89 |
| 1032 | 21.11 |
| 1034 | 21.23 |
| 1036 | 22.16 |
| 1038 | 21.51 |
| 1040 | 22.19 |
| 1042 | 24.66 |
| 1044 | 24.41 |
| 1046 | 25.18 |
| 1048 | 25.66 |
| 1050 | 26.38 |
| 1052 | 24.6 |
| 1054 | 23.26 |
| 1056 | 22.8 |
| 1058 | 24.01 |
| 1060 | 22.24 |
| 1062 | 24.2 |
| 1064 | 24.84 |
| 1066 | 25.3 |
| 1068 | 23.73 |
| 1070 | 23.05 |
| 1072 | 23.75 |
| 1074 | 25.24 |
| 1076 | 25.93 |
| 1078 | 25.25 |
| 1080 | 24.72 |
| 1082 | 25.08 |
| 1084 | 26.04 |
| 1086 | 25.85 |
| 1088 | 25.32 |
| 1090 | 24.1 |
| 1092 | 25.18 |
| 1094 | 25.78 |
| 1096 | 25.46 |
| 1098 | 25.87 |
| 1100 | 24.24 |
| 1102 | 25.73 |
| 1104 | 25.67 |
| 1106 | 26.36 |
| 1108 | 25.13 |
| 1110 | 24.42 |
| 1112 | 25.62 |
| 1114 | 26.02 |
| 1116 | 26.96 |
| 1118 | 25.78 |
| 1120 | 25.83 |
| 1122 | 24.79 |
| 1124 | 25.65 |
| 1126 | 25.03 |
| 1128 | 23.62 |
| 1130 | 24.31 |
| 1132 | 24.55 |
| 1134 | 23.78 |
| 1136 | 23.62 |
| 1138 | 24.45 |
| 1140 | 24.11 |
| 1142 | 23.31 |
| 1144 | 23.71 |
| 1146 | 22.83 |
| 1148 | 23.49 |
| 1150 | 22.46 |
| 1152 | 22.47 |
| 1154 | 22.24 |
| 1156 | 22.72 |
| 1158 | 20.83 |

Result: 20.8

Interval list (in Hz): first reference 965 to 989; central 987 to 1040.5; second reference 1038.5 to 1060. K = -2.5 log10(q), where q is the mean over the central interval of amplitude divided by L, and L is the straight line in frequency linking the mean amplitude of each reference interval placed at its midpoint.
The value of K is 0.23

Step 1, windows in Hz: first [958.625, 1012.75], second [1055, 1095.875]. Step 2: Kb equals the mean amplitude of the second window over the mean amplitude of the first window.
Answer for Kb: 1.1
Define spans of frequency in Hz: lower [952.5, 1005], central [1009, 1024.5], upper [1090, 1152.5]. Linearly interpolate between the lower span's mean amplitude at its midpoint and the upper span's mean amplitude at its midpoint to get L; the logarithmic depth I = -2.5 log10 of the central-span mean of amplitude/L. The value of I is 0.45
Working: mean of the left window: 23.8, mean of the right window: 24.7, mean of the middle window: 15.8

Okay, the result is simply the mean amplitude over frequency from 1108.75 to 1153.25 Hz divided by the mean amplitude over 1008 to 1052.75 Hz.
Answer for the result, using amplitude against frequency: 1.21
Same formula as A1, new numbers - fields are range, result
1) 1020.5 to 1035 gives 18.7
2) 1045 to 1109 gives 24.9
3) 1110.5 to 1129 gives 25.4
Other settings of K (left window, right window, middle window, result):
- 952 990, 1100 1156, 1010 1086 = 0.121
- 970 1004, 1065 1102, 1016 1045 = 0.203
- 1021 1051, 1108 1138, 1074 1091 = -0.084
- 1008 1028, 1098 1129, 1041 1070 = -0.219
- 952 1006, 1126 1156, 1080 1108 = -0.080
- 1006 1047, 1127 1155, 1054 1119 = -0.163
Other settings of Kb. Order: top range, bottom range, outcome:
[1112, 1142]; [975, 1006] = 1.12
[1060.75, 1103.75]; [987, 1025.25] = 1.32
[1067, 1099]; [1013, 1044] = 1.31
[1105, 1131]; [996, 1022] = 1.41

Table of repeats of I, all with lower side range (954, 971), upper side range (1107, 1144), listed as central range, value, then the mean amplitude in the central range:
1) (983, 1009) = 0.20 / 21.6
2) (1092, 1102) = -0.01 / 25.4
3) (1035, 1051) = 0.06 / 24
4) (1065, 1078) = 0.03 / 24.6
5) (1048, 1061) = 0.06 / 24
